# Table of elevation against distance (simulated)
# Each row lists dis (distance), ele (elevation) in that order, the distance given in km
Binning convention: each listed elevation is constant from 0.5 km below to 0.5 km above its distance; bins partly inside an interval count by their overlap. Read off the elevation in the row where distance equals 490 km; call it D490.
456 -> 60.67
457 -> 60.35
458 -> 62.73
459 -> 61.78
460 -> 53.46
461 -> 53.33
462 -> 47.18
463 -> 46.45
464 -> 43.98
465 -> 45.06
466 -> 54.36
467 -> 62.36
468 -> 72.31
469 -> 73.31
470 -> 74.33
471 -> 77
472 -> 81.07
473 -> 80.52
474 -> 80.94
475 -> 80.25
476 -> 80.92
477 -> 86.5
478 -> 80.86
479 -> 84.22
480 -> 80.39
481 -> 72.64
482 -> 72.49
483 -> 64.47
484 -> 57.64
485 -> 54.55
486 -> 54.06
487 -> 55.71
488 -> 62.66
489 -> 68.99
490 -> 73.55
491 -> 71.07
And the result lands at 73.55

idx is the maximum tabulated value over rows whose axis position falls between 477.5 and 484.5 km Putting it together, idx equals 84.22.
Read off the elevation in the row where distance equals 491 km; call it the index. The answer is 71.07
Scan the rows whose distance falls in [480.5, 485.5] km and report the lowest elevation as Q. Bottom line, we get 54.55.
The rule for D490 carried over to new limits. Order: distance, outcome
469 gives 73.31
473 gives 80.52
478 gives 80.86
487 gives 55.71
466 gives 54.36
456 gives 60.67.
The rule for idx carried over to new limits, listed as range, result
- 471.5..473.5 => 81.07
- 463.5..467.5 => 62.36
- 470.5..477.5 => 86.5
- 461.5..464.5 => 47.18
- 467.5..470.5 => 74.33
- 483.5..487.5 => 57.64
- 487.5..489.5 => 68.99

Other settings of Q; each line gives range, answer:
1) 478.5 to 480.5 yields 80.39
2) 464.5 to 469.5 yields 45.06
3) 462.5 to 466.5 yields 43.98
